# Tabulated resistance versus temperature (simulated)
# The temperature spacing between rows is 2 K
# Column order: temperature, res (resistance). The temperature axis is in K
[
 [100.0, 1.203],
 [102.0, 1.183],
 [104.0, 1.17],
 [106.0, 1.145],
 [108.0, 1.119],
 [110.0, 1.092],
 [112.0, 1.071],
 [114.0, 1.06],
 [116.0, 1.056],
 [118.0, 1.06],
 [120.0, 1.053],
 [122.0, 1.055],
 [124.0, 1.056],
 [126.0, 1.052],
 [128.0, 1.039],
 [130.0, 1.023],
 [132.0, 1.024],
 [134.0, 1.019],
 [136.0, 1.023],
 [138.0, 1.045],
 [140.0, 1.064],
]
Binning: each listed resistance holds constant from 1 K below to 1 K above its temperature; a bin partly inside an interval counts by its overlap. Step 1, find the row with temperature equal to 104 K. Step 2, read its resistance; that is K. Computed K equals 1.17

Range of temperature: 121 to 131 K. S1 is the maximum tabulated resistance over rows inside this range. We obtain 1.056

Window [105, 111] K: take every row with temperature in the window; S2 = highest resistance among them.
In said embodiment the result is 1.145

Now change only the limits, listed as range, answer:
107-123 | 1.119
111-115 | 1.071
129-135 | 1.024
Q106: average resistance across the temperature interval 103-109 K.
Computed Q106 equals 1.14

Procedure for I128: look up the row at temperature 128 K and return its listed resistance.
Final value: 1.039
